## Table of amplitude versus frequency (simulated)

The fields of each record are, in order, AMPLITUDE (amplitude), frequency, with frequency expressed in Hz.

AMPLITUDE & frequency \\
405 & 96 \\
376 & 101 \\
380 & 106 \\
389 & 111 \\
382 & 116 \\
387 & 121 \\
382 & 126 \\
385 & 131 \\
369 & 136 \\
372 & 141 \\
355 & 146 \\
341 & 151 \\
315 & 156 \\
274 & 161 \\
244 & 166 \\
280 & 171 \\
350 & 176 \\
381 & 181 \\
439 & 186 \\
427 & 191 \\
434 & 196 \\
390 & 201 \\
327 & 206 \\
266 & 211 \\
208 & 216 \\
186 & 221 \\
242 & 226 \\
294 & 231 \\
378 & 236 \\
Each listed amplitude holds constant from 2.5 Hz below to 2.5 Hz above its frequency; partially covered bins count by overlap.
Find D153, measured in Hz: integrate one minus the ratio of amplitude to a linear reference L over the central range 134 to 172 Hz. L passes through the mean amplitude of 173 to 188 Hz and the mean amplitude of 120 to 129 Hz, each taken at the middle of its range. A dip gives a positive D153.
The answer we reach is 6.40 Hz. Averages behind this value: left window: 384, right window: 385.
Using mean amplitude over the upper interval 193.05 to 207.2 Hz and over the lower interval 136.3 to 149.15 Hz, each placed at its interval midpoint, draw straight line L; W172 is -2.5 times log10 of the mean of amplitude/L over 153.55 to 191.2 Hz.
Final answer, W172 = 0.14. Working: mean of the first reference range 363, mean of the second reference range 390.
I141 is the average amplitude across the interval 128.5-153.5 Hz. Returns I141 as 364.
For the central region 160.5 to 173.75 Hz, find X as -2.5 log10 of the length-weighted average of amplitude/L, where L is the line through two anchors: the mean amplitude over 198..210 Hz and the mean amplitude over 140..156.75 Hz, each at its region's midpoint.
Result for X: 0.29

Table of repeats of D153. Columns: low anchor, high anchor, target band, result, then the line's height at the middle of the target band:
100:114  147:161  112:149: -2.6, 352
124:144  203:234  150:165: 1.9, 343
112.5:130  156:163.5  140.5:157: -1.6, 315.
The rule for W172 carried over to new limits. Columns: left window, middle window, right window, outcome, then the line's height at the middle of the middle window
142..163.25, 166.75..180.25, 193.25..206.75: 0.13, 355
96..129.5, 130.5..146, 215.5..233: -0.06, 350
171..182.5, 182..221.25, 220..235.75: -0.12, 307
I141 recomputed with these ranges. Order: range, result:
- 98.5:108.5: 378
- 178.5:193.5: 416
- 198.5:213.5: 328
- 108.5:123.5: 386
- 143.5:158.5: 337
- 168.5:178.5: 315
